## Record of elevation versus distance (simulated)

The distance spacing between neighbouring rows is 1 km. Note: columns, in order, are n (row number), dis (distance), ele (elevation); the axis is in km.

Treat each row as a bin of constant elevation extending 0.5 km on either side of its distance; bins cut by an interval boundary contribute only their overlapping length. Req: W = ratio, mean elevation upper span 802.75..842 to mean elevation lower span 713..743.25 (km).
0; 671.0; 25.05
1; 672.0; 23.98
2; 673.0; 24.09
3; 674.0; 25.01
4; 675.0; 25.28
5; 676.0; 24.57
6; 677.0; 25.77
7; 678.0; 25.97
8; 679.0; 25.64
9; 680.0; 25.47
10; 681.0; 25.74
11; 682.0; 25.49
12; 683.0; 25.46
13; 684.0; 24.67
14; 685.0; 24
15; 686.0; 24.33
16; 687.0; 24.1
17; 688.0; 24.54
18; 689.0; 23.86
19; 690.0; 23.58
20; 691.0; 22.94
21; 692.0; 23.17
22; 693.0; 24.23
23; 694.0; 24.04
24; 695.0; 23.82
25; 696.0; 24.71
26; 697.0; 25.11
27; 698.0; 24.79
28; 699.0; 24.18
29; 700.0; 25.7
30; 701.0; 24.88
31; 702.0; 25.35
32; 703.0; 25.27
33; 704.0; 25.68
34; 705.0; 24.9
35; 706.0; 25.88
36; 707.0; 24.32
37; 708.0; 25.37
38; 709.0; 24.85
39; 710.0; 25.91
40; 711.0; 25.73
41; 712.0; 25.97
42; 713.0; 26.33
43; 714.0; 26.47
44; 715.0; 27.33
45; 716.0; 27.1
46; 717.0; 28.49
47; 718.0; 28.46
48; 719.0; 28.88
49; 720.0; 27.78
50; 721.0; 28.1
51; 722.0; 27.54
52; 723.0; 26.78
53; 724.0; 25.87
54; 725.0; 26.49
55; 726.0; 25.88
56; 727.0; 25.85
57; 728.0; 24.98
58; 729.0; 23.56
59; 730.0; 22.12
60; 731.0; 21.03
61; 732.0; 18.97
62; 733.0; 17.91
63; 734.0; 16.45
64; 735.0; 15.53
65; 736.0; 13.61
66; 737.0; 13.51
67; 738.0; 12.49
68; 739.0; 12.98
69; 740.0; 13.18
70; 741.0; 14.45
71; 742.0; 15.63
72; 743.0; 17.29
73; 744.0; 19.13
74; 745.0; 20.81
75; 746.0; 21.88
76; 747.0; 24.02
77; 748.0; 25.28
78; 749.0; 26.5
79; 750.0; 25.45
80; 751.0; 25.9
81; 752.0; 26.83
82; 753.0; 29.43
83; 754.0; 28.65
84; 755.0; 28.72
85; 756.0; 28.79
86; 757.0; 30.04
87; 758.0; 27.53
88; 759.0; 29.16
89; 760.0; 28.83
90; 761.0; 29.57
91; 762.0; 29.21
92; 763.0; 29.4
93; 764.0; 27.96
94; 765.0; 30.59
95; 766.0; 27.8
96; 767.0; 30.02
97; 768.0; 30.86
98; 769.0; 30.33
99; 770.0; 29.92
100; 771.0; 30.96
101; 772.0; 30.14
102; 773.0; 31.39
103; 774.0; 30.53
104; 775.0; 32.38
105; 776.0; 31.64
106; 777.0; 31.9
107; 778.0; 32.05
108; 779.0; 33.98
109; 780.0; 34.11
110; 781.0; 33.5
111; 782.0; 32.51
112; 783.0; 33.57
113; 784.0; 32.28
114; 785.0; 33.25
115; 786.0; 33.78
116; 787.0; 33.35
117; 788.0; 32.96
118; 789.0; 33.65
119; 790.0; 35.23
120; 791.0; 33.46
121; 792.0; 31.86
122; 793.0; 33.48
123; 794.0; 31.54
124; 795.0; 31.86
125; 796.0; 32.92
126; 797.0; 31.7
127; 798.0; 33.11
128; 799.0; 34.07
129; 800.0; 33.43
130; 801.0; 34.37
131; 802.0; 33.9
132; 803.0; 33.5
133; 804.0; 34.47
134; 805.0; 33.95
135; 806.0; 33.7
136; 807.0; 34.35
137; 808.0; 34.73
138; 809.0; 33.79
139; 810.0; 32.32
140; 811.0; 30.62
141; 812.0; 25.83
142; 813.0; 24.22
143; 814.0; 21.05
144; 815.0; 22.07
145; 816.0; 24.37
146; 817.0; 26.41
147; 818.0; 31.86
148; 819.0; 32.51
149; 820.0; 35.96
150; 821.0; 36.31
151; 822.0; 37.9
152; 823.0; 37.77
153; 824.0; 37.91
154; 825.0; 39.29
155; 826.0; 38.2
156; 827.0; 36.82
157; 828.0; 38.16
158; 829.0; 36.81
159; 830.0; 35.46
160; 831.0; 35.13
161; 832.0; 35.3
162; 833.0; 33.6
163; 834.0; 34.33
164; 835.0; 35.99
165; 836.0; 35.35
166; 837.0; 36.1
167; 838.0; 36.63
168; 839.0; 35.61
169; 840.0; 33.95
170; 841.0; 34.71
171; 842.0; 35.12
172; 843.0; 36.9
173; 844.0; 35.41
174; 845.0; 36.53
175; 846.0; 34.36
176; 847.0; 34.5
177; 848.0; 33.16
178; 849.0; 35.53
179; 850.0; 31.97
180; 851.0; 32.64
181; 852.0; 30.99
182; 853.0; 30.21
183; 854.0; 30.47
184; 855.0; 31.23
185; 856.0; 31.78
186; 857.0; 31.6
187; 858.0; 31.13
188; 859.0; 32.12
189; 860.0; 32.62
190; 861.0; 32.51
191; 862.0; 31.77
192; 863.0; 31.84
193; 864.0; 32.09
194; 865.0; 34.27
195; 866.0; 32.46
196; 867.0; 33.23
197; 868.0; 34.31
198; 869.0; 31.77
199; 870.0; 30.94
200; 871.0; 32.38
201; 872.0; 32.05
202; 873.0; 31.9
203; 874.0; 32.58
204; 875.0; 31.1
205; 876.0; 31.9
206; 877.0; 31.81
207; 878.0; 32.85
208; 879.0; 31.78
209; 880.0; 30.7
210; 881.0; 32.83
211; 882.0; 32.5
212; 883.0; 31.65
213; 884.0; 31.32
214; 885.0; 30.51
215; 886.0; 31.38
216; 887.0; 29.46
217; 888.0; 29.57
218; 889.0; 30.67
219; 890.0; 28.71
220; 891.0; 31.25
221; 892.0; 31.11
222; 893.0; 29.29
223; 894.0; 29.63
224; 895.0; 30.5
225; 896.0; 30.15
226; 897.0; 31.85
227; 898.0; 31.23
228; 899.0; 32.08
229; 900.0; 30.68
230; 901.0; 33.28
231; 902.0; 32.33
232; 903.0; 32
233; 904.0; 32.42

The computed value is 1.5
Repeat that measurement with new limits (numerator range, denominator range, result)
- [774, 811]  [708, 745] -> 1.49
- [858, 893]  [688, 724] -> 1.24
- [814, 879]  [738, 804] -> 1.15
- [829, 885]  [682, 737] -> 1.36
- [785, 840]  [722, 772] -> 1.38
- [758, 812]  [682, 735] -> 1.29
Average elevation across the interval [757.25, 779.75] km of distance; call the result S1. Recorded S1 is 30.3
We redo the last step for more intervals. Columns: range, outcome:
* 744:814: 30.6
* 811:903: 32.5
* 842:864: 32.9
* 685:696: 23.9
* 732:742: 14.7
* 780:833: 33.1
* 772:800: 32.8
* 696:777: 25.2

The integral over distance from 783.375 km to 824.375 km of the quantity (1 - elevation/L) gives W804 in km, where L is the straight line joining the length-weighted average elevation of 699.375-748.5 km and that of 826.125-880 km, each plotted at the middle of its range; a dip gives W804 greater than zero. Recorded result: -4.0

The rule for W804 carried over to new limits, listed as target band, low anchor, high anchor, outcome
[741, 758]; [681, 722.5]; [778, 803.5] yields 3.0 km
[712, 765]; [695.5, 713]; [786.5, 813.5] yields 7.4 km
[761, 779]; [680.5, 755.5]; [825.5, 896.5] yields -2.3 km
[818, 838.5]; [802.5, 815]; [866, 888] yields -3.4 km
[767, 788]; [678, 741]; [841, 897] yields -3.7 km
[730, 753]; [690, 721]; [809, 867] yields 7.0 km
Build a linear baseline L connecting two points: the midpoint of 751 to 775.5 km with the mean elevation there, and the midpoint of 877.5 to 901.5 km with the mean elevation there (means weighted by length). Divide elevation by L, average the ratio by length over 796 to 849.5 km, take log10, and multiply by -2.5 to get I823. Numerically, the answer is -0.12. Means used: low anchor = 29.5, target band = 33.7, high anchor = 31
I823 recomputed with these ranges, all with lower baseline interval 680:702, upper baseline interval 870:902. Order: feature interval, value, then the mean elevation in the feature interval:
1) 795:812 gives -0.17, 33.2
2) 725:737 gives 0.25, 20.5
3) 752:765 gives -0.08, 28.9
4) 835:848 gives -0.19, 35.4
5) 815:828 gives -0.18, 34.3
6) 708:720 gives -0.06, 26.8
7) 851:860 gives -0.04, 31.4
